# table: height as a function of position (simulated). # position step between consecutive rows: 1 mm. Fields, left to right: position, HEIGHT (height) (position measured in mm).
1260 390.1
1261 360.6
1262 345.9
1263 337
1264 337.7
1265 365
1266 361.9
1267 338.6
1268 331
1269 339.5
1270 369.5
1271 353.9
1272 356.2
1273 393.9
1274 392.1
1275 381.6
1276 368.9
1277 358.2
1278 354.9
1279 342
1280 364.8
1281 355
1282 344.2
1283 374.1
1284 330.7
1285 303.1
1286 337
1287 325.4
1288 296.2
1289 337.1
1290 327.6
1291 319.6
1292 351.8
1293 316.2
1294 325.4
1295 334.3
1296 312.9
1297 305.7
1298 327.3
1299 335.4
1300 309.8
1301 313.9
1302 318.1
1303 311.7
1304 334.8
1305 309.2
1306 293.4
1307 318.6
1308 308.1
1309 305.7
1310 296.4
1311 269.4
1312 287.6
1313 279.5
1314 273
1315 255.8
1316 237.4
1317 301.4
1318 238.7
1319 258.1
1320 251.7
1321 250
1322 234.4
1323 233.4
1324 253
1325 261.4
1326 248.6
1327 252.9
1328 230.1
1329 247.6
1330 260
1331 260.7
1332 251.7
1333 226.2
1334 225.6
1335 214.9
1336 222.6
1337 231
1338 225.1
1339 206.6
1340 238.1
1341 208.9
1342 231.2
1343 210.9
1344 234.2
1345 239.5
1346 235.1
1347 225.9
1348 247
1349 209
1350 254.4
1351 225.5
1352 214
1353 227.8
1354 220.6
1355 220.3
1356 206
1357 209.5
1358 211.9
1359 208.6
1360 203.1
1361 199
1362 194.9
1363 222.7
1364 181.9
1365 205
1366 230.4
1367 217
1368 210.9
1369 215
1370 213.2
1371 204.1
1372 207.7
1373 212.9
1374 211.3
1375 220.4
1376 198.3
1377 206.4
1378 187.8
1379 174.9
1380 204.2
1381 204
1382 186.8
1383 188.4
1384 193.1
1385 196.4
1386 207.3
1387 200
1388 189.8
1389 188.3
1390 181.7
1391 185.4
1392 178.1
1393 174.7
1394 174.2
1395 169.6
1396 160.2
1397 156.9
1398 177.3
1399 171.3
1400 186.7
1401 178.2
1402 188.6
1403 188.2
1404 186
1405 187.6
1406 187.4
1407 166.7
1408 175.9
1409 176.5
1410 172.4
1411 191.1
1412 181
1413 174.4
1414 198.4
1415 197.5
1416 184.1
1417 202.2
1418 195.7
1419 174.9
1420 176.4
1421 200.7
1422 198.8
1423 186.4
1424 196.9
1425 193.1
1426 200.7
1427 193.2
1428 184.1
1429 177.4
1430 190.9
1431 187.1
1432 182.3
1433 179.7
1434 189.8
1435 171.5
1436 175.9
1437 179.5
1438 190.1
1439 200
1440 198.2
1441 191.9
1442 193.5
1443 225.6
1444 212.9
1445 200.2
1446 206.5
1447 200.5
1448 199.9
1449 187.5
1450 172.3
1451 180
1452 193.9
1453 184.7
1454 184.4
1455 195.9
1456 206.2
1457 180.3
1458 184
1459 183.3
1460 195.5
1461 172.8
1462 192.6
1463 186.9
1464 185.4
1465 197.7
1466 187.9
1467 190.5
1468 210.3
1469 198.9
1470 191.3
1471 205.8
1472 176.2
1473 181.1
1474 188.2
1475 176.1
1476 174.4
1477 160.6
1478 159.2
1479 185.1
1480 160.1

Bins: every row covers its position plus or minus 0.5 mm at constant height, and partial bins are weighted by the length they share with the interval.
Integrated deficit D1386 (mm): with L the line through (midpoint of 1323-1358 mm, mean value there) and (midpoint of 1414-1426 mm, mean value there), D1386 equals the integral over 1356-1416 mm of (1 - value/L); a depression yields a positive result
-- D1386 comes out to 4.7 mm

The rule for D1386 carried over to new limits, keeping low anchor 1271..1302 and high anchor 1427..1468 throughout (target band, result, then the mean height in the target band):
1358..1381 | 5.0 mm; 206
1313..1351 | 7.3 mm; 240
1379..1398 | 4.7 mm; 185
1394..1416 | 4.8 mm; 180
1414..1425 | 1.2 mm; 192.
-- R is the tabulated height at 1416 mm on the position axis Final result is 184.1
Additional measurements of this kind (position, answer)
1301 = 313.9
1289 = 337.1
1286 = 337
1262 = 345.9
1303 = 311.7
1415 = 197.5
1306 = 293.4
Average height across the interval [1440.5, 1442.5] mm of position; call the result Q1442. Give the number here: 193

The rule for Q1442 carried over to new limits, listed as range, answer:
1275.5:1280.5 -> 358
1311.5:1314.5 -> 280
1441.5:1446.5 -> 208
